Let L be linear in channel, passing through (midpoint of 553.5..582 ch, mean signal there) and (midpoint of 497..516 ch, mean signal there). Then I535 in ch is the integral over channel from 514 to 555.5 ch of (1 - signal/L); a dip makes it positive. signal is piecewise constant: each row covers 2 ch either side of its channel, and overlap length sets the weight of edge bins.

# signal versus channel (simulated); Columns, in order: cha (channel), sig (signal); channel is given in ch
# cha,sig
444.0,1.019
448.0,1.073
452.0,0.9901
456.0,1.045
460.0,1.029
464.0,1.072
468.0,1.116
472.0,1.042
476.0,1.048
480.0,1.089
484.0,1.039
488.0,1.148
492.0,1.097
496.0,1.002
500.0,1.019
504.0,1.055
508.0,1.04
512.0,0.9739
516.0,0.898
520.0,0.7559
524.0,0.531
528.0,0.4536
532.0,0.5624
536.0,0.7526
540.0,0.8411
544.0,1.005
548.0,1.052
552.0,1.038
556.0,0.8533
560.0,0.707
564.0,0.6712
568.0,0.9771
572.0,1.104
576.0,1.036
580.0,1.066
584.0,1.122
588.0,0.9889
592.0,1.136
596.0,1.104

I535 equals 7.42 ch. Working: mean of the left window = 1.01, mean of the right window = 0.919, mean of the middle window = 0.791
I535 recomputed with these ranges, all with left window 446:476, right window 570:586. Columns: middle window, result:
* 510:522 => 2.1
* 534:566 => 6.2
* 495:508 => 0.4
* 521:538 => 7.7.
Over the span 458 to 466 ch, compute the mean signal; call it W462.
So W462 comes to 1.05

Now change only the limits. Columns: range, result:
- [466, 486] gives 1.07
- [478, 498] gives 1.07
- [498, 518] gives 0.997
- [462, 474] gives 1.08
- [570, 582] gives 1.07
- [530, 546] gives 0.79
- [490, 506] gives 1.04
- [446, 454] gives 1.03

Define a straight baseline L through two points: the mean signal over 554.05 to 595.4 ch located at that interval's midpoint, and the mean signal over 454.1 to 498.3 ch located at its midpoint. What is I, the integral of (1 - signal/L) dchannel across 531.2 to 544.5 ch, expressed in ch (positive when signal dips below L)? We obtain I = 2.9 ch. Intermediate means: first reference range 1.07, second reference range 0.971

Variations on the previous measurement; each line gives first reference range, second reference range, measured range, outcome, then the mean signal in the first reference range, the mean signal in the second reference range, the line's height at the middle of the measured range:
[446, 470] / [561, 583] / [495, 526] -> 3.3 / 1.05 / 0.966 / 1.01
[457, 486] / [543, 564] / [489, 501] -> -0.4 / 1.06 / 0.903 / 1.02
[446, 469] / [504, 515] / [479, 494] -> -1.0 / 1.05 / 1.01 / 1.03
